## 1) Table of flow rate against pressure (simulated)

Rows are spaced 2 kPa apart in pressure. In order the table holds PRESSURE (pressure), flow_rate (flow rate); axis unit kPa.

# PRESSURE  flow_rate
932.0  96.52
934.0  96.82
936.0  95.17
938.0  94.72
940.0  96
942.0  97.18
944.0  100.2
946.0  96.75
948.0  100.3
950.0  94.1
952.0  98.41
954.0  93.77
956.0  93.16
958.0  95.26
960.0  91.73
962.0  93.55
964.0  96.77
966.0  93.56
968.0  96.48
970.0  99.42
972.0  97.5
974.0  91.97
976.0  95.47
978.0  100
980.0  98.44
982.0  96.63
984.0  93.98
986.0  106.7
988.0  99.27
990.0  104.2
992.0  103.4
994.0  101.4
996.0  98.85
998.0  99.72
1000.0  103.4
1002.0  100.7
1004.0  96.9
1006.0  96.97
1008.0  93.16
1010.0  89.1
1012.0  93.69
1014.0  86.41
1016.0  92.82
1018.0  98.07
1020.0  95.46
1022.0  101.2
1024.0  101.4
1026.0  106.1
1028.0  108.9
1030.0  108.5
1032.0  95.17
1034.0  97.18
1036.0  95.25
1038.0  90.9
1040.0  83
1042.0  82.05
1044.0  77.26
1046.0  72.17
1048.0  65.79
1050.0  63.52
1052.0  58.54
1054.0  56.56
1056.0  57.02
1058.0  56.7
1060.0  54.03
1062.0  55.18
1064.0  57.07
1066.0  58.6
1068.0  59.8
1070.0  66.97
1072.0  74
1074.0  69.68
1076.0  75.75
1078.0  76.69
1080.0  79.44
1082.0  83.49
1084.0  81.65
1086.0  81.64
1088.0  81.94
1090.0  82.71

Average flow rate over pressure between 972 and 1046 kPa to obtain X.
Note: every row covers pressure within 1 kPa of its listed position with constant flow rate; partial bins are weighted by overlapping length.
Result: 96.4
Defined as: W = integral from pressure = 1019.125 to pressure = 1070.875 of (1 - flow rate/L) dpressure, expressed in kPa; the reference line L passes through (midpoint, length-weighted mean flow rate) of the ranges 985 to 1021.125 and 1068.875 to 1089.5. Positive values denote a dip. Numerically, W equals 5.5 kPa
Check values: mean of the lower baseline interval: 97.8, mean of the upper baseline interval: 77.2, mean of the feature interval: 77.8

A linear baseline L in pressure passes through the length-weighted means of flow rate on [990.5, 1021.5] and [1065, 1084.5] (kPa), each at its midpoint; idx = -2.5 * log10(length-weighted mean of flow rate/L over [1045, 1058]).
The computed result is 0.29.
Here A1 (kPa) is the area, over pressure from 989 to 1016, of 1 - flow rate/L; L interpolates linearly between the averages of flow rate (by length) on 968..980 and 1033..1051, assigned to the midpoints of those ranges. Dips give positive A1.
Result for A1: -2.13 kPa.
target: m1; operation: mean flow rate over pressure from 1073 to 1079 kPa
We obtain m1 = 74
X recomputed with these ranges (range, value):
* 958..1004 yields 98.2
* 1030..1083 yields 72.3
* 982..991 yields 101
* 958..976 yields 95.1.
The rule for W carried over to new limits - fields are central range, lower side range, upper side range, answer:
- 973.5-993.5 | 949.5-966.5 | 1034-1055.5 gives -2.4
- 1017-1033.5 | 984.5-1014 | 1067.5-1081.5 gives -2.2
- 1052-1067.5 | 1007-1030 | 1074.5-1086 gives 5.2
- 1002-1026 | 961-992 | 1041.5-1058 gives -4.3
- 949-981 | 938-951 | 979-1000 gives 1.0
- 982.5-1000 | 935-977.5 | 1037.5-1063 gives -3.3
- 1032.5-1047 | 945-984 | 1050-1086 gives -2.2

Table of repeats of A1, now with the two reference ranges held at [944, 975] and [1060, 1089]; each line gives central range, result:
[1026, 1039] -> -3.2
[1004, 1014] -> -0.9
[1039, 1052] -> 0.8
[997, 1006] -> -1.4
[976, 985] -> -0.6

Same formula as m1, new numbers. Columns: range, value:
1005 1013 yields 93.2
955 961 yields 93.4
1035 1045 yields 85.7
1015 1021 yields 95.4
